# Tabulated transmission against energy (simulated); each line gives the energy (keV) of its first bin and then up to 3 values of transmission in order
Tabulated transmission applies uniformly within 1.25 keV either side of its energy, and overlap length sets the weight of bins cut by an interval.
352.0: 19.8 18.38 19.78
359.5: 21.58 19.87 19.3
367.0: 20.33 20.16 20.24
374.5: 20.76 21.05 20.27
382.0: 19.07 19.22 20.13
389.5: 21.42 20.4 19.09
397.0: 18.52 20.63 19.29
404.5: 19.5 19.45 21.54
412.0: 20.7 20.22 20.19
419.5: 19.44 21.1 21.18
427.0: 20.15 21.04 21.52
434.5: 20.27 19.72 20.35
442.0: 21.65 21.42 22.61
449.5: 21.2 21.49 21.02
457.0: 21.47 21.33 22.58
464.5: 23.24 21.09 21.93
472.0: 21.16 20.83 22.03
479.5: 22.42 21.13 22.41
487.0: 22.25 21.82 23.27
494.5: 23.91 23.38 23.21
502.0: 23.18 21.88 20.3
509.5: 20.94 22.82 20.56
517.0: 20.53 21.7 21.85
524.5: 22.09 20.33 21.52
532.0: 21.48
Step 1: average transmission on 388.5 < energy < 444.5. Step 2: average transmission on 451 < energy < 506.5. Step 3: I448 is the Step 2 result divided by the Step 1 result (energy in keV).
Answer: 1.09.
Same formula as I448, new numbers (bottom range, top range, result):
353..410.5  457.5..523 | 1.10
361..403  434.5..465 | 1.07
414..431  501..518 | 1.05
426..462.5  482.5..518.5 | 1.05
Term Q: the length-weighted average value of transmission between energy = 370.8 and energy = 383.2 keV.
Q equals 20.3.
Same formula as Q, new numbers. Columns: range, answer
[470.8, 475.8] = 21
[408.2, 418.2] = 20.7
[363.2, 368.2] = 19.8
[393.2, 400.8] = 19.4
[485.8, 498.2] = 22.9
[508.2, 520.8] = 21.3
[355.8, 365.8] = 20.1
